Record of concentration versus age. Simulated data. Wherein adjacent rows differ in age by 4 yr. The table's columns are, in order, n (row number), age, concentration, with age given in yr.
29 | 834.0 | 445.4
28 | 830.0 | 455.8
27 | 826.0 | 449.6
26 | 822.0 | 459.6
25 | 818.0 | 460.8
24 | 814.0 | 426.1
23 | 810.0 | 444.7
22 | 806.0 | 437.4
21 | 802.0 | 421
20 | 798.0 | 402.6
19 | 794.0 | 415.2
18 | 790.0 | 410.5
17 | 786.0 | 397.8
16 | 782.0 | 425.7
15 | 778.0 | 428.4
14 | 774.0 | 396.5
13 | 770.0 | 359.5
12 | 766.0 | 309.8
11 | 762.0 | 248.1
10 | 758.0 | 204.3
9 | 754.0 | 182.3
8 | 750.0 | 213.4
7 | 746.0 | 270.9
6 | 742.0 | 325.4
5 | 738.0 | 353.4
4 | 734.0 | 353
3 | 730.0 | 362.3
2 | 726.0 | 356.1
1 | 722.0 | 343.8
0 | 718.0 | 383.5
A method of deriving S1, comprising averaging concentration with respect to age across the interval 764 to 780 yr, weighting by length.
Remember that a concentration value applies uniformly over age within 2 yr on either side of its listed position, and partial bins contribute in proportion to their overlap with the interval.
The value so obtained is 374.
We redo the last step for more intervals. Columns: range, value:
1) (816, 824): 460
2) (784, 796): 408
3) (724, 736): 357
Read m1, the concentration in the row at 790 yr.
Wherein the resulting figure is 410.5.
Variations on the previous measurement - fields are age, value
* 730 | 362.3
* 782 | 425.7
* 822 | 459.6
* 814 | 426.1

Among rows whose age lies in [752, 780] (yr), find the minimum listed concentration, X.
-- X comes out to 182.3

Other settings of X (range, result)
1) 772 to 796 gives 396.5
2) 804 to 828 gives 426.1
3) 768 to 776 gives 359.5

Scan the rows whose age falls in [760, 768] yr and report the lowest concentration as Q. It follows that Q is 248.1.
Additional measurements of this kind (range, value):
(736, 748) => 270.9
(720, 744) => 325.4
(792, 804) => 402.6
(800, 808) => 421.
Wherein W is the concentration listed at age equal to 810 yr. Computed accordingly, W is 444.7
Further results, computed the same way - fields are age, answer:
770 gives 359.5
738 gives 353.4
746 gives 270.9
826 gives 449.6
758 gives 204.3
